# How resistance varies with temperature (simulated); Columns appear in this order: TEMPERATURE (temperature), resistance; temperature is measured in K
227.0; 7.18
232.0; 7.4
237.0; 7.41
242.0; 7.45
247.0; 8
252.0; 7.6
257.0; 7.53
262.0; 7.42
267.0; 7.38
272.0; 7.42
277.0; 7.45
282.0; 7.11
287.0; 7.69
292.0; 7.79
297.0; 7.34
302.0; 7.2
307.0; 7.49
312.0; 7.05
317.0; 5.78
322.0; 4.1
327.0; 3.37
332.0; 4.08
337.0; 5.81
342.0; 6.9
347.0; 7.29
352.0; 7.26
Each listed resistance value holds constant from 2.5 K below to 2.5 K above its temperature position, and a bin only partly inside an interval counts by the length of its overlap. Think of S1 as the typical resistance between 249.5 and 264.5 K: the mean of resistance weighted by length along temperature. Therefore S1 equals 7.52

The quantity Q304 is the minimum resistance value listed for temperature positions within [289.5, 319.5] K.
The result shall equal 5.78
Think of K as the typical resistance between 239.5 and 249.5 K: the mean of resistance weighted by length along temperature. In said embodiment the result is 7.72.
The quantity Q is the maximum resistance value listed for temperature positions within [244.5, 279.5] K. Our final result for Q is 8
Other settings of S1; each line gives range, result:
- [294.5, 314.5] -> 7.27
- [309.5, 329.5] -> 5.08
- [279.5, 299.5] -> 7.48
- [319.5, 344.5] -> 4.85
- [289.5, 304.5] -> 7.44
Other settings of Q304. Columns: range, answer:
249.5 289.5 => 7.11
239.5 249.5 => 7.45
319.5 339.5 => 3.37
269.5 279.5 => 7.42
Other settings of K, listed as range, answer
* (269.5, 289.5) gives 7.42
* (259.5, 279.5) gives 7.42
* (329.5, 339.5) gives 4.94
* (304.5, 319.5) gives 6.77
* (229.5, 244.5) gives 7.42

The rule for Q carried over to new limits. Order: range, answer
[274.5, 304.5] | 7.79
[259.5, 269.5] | 7.42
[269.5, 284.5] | 7.45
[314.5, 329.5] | 5.78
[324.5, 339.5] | 5.81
